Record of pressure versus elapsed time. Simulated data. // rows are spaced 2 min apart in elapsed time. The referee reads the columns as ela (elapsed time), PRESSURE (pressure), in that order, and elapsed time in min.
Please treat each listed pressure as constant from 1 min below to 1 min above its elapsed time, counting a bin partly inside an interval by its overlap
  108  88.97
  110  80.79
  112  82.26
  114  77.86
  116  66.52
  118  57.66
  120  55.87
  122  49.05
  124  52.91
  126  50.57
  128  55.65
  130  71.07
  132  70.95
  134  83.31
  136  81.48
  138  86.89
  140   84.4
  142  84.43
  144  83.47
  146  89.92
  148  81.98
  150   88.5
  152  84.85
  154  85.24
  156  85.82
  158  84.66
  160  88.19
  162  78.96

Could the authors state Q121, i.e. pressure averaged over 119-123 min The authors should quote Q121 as 52.5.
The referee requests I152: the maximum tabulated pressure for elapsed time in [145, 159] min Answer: 89.92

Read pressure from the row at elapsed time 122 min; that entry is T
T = 49.05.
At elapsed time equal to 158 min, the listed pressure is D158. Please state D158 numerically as 84.66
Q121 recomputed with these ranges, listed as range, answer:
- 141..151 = 85.7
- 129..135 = 75.1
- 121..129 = 52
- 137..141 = 85.6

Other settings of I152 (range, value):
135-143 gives 86.89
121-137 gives 83.31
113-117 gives 77.86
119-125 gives 55.87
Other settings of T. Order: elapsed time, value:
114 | 77.86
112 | 82.26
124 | 52.91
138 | 86.89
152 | 84.85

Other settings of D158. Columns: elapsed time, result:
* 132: 70.95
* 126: 50.57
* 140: 84.4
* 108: 88.97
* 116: 66.52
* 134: 83.31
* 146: 89.92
